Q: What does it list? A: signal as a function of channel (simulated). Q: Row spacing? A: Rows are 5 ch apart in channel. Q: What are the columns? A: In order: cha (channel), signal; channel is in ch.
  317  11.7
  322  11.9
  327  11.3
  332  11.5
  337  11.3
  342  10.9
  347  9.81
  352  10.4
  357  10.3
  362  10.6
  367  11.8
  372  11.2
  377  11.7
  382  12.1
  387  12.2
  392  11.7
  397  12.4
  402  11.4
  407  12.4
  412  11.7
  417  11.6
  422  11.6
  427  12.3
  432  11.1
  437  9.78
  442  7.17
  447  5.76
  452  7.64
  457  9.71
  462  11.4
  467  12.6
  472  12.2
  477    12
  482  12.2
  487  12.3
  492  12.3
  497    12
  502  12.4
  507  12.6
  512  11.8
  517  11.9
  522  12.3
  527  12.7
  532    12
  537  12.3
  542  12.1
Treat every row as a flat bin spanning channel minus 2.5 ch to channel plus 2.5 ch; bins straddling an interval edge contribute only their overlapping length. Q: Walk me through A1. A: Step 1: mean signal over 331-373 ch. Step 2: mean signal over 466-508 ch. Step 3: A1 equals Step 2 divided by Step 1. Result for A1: 1.13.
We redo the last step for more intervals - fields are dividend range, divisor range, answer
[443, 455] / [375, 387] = 0.58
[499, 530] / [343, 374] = 1.15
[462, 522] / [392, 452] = 1.15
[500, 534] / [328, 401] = 1.09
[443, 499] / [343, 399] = 0.96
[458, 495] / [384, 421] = 1.01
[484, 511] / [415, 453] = 1.27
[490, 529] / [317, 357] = 1.11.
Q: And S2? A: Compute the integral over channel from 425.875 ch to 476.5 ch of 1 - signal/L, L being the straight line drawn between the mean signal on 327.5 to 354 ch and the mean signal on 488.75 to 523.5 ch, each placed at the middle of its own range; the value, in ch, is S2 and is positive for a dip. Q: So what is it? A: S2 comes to 7.6 ch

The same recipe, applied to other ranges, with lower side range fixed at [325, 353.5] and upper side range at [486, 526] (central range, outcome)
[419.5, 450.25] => 5.4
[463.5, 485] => -0.5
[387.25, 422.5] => -1.4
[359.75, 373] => -0.1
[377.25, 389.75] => -0.9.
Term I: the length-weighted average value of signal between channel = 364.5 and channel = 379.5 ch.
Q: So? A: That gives 11.6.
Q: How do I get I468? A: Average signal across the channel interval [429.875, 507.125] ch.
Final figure 10.8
